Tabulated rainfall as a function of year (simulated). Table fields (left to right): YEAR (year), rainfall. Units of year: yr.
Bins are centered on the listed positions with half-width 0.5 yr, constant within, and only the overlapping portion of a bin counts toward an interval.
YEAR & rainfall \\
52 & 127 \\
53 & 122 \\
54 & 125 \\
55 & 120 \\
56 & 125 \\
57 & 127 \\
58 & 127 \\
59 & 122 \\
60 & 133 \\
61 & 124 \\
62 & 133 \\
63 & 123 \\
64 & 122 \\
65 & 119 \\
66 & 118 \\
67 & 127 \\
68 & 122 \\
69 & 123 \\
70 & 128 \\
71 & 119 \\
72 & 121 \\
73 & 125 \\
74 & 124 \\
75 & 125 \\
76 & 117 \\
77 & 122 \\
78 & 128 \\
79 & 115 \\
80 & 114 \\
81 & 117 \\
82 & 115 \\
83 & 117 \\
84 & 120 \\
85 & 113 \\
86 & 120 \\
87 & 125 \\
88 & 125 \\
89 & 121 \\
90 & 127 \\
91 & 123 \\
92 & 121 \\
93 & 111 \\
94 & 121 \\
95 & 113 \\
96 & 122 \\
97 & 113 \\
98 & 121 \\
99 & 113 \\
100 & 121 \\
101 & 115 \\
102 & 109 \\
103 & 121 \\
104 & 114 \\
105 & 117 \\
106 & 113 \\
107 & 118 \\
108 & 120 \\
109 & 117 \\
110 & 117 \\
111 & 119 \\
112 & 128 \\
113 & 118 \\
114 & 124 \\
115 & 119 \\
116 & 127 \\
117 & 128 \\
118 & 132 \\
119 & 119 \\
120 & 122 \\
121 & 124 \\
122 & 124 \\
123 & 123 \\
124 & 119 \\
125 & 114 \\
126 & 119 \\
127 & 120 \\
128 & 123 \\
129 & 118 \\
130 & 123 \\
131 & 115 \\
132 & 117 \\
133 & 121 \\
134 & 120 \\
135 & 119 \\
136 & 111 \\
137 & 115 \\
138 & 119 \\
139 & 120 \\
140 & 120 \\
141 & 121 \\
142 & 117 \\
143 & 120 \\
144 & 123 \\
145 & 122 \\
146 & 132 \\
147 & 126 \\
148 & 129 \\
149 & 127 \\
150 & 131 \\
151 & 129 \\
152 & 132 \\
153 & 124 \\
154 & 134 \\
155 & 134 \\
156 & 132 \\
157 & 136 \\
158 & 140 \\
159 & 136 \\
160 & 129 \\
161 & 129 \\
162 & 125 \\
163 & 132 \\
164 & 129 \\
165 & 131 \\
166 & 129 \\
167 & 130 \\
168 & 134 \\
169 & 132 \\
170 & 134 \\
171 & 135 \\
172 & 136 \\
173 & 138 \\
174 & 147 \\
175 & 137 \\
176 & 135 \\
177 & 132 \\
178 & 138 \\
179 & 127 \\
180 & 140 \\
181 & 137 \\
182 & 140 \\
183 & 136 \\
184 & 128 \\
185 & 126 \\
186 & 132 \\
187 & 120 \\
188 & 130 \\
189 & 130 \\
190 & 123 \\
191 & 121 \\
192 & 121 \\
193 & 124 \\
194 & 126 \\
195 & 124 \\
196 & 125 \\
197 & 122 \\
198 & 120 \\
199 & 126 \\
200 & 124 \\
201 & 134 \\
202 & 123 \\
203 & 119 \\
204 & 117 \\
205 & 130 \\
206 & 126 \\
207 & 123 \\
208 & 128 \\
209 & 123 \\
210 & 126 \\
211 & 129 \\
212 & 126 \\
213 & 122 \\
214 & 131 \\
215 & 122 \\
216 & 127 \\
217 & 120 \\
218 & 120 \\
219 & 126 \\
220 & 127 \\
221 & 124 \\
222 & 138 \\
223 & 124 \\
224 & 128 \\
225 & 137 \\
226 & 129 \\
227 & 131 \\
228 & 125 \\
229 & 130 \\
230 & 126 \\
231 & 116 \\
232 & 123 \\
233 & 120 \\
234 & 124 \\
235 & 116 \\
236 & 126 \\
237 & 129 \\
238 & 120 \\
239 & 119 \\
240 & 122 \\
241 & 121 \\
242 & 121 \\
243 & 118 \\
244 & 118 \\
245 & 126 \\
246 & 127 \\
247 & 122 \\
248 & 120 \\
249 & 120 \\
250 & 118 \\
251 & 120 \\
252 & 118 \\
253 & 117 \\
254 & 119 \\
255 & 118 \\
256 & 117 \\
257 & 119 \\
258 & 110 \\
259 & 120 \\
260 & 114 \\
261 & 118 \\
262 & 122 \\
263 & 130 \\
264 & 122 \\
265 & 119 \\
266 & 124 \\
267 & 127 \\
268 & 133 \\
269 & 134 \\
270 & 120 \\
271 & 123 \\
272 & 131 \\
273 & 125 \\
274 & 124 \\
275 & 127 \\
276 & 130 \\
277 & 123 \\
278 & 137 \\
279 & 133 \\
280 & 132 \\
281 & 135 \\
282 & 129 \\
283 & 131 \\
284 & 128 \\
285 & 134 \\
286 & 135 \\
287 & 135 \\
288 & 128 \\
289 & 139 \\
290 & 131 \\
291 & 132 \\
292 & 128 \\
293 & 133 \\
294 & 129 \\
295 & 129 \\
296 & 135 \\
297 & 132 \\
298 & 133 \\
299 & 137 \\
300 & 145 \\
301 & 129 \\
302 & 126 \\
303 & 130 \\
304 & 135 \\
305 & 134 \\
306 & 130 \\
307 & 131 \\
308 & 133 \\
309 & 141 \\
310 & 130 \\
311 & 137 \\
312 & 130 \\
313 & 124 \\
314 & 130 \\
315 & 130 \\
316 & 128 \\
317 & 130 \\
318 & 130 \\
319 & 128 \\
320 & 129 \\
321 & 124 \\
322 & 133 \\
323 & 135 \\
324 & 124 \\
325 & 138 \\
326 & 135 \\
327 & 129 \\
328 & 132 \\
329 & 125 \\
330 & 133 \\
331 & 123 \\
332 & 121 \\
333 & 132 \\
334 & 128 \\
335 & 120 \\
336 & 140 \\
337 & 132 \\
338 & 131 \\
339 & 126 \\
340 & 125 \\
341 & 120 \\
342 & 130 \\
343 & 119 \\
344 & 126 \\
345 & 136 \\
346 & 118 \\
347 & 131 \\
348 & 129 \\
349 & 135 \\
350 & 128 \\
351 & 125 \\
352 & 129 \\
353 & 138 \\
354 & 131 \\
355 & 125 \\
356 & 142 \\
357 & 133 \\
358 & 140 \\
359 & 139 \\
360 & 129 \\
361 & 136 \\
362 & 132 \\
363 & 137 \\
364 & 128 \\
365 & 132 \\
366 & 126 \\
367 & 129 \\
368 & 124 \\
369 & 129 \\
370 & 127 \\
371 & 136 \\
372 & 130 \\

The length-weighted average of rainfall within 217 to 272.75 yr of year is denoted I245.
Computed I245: 123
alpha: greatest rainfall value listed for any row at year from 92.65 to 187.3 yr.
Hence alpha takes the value 147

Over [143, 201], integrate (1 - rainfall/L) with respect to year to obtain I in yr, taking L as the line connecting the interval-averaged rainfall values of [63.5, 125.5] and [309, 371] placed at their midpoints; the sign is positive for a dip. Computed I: -3.3 yr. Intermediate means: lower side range 120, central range 130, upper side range 130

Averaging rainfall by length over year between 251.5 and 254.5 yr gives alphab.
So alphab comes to 118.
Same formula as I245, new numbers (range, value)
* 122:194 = 127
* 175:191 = 131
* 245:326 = 128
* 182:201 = 126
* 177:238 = 126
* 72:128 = 120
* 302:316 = 132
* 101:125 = 120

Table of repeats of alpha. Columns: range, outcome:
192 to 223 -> 138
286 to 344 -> 145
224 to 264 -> 137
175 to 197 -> 140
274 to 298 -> 139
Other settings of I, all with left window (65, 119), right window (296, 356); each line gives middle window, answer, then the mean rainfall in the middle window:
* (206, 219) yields 0.0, 125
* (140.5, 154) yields -0.4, 126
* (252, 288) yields 0.6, 126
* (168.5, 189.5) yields -1.7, 134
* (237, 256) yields 0.9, 120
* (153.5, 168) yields -1.1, 132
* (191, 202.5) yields 0.0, 124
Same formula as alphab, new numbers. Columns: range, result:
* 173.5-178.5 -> 138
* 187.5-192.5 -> 125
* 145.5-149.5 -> 128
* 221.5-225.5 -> 132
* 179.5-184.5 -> 136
